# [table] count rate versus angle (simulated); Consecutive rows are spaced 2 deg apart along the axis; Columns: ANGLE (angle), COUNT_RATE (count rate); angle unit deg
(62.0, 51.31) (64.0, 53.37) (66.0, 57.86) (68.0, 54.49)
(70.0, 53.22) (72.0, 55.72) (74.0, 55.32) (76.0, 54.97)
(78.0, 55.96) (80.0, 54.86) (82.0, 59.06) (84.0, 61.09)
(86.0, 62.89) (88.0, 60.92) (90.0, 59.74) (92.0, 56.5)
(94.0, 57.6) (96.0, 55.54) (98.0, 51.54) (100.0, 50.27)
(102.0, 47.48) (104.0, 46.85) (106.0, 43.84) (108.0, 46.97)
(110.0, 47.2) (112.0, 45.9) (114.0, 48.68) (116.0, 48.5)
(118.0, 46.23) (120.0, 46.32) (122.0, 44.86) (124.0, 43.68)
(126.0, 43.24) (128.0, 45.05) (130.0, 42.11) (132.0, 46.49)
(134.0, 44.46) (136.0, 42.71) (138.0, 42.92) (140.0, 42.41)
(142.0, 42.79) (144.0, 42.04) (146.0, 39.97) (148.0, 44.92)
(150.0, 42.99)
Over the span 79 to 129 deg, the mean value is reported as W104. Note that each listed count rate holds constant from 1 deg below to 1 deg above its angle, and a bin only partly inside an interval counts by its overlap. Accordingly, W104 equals 51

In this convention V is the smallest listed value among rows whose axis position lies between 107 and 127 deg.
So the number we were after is 43.24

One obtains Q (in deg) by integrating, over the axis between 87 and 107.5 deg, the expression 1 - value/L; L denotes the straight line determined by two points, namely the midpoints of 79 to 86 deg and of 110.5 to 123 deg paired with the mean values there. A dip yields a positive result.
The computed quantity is 0.4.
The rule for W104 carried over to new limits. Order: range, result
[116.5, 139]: 44.5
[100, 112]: 46.7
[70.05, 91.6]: 57.8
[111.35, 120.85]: 47.2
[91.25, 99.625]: 54.9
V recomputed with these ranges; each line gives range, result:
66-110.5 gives 43.84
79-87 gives 54.86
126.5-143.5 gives 42.11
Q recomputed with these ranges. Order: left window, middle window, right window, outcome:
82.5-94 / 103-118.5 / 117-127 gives 0.9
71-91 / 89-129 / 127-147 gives 1.4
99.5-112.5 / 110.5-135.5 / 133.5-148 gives -0.4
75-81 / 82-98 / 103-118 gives -2.0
